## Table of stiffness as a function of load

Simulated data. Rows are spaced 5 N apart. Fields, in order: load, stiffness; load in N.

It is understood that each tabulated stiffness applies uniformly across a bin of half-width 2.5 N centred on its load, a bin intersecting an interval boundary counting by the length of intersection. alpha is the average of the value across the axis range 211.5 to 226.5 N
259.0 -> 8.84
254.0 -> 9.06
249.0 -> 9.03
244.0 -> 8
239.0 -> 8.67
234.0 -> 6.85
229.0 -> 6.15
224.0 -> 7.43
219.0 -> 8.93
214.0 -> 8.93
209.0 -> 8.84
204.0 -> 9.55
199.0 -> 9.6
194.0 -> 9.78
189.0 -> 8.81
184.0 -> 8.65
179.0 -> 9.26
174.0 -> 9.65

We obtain 8.43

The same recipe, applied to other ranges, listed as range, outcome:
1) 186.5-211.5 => 9.32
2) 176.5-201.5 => 9.22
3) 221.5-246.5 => 7.42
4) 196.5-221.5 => 9.17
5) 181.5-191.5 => 8.73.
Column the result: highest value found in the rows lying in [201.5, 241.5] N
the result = 9.55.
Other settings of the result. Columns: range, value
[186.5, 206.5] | 9.78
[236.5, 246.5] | 8.67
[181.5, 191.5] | 8.81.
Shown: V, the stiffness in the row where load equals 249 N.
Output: 9.03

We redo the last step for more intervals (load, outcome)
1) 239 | 8.67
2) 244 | 8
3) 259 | 8.84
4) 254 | 9.06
